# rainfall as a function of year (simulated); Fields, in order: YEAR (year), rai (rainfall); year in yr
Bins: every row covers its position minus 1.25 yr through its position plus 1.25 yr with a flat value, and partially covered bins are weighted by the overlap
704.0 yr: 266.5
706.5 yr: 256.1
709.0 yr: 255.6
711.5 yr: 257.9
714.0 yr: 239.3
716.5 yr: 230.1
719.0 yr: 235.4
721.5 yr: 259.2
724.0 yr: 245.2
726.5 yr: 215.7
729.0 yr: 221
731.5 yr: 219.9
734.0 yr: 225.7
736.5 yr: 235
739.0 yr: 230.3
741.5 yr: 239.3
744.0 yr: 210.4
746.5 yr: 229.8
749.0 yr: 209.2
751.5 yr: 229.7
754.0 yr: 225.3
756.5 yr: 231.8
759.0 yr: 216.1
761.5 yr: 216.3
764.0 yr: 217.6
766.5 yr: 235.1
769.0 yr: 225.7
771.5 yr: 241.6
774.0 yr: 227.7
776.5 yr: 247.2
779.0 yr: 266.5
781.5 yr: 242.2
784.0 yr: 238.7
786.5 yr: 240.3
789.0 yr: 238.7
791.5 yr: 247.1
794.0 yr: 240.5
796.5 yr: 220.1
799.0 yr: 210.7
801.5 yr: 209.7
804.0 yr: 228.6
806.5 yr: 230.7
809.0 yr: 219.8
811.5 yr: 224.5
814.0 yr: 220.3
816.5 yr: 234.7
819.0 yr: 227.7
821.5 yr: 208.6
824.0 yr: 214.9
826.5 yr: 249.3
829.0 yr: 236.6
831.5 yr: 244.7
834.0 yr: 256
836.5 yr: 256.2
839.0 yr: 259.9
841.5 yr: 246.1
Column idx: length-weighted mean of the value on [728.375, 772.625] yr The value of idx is 226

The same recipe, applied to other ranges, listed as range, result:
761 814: 232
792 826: 224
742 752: 220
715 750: 229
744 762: 222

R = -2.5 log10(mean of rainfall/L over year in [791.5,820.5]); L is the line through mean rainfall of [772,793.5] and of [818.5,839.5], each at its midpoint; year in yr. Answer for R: 0.07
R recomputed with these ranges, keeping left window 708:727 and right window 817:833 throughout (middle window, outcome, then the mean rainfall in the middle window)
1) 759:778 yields 0.035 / 230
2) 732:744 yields 0.052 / 229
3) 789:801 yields 0.024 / 229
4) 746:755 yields 0.077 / 223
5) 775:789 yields -0.045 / 246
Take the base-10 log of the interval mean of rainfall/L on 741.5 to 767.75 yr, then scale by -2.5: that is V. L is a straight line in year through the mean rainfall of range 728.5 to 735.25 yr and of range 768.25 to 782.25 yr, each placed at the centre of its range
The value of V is 0.05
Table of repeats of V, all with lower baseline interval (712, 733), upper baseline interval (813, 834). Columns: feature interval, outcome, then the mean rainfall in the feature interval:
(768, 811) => -0.007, 234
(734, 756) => 0.034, 226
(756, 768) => 0.048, 223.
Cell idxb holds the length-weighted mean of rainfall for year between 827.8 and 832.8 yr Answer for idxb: 241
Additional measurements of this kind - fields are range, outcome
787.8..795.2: 242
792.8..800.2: 224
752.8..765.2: 221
